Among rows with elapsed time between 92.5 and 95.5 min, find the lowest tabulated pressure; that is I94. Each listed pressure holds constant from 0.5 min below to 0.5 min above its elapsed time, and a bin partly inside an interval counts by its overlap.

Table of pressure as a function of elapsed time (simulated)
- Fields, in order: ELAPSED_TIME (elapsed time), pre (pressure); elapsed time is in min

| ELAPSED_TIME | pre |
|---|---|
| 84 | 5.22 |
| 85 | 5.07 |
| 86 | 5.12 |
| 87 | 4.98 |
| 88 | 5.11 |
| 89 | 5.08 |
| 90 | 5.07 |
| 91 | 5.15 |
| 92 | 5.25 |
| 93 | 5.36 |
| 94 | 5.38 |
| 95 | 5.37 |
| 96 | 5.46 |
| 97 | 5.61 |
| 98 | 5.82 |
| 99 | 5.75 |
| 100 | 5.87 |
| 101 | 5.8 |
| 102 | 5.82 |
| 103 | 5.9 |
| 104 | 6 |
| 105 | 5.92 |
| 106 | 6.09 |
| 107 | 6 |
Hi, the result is 5.36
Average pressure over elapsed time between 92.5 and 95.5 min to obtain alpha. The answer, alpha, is 5.37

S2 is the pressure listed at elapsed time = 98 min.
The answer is 5.82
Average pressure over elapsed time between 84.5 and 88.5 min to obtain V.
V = 5.07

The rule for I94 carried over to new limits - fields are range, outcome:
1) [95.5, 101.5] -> 5.46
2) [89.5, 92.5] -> 5.07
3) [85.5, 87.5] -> 4.98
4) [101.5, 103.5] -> 5.82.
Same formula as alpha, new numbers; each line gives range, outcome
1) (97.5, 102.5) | 5.81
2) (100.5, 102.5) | 5.81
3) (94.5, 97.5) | 5.48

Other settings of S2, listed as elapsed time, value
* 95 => 5.37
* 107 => 6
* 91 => 5.15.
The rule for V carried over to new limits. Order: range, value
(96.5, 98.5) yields 5.71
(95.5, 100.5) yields 5.7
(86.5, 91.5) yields 5.08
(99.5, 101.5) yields 5.83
